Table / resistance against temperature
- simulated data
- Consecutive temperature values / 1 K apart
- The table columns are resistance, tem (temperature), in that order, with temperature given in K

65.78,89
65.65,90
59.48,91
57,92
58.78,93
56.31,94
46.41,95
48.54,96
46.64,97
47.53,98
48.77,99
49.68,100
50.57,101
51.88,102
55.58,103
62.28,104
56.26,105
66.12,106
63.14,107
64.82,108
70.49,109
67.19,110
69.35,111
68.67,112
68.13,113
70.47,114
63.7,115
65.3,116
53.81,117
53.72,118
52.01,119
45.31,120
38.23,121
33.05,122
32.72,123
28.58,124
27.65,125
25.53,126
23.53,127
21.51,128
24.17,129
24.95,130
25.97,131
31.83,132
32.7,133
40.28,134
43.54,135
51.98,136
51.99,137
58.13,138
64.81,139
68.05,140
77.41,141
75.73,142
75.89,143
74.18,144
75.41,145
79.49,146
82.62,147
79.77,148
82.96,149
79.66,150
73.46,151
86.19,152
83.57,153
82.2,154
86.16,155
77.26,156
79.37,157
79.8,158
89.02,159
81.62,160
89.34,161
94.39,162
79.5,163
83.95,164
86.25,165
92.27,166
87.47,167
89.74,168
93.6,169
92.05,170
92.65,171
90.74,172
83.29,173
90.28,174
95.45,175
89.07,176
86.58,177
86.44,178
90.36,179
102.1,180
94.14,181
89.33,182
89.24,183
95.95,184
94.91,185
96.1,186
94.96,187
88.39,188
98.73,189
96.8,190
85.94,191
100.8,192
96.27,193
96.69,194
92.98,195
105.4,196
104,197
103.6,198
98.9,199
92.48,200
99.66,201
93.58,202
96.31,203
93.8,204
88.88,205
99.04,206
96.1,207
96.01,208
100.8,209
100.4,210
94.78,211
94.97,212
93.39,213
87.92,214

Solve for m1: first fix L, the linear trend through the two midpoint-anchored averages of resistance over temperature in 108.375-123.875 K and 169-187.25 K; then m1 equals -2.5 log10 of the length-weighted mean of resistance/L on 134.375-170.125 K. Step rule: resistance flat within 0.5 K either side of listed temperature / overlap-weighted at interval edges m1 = -0.01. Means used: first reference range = 56.2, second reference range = 91.9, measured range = 78.3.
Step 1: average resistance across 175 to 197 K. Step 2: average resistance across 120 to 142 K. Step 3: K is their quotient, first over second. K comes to 2.33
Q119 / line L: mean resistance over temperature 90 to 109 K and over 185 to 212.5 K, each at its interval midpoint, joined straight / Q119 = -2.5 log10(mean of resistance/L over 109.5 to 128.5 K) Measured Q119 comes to 0.30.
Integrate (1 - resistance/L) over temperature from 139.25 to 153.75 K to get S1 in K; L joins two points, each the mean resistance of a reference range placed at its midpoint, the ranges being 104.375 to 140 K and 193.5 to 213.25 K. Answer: -3.5 K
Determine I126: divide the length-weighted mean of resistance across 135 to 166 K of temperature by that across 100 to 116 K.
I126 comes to 1.23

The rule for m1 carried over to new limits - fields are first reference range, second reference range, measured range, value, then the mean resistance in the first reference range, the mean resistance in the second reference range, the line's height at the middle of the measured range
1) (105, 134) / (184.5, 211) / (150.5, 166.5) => -0.17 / 46.9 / 96.6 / 71.7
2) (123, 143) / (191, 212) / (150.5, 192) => -0.22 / 42.6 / 97.2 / 73.1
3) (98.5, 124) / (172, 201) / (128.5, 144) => 0.35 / 56.3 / 94.3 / 68.9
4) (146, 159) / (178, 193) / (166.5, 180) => -0.01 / 81.3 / 93.9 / 89.3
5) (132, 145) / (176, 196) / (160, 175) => -0.11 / 59.1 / 93.7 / 80.2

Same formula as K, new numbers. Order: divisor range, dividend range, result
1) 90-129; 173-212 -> 1.84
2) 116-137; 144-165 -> 2.24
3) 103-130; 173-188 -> 1.83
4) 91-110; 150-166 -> 1.49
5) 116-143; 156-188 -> 2.05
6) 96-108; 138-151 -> 1.38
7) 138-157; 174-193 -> 1.20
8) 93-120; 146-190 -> 1.51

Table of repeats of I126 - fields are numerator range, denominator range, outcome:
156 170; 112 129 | 1.96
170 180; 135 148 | 1.31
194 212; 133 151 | 1.44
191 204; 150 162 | 1.18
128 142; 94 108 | 0.85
